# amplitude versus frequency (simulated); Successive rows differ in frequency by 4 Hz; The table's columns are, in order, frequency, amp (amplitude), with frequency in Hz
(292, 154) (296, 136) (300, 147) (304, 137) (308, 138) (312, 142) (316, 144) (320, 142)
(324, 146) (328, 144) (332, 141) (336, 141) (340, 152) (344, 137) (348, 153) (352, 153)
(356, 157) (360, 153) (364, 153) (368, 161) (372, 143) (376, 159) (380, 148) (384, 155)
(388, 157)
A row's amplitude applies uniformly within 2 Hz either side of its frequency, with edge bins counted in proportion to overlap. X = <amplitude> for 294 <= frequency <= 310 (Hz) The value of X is 140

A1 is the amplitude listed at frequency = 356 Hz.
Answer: 157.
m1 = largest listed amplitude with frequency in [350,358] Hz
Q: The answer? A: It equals 157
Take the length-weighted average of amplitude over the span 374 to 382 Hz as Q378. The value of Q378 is 154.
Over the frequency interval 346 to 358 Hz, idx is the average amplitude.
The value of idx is 154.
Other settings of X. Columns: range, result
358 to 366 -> 153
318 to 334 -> 143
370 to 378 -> 151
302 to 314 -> 139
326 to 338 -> 142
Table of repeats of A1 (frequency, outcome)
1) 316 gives 144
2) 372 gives 143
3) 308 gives 138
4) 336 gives 141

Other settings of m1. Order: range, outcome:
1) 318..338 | 146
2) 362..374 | 161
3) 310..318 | 144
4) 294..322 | 147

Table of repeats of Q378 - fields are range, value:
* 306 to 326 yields 142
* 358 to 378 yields 154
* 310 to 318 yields 143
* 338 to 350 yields 147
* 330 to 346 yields 143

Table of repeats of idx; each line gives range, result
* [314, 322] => 143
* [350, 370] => 155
